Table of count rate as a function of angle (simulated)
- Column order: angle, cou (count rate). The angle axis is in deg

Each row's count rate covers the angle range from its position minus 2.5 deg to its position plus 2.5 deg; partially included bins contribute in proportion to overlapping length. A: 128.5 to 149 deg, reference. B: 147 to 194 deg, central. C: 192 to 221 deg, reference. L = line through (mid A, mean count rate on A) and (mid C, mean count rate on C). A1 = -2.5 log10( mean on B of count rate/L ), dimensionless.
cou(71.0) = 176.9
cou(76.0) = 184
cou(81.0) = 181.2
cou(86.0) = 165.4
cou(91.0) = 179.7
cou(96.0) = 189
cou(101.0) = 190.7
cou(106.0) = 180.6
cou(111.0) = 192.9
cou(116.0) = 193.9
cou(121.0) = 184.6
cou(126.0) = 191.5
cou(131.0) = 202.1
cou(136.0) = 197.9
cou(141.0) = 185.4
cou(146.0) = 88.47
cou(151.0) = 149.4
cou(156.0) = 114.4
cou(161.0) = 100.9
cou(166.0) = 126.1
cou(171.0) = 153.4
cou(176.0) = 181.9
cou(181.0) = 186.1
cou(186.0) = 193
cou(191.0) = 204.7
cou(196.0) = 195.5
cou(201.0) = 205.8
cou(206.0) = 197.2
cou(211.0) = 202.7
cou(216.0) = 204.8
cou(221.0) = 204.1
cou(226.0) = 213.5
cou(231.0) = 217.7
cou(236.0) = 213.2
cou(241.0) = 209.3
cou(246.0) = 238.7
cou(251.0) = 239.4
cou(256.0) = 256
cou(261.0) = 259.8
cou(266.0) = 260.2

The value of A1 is 0.19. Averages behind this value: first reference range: 168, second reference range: 202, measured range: 155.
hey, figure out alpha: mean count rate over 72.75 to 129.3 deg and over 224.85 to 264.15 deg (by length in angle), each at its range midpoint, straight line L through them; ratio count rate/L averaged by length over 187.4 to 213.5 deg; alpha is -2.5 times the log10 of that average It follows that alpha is 0.087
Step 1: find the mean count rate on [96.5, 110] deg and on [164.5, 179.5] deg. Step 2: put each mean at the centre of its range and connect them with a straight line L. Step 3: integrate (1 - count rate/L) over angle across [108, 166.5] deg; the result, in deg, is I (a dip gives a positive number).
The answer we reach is 3.9 deg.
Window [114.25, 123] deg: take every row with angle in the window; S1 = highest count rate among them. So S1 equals 193.9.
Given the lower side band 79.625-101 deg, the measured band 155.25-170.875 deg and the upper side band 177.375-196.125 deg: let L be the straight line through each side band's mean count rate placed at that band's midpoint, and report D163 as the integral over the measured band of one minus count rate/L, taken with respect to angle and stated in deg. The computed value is 5.81 deg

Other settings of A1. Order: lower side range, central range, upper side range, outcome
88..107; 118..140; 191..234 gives -0.017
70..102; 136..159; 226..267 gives 0.387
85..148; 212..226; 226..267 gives 0.088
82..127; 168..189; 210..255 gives 0.148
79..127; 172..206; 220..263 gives 0.103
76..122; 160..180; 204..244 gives 0.324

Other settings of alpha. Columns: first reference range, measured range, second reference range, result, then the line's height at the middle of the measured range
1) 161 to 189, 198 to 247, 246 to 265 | 0.023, 215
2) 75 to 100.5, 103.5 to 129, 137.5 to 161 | -0.191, 159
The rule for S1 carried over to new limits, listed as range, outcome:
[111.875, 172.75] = 202.1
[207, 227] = 213.5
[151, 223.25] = 205.8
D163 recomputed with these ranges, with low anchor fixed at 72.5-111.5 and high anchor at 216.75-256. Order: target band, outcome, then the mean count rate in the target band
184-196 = 0.6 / 198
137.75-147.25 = 2.3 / 148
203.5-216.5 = 0.8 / 201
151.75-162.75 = 4.7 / 115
